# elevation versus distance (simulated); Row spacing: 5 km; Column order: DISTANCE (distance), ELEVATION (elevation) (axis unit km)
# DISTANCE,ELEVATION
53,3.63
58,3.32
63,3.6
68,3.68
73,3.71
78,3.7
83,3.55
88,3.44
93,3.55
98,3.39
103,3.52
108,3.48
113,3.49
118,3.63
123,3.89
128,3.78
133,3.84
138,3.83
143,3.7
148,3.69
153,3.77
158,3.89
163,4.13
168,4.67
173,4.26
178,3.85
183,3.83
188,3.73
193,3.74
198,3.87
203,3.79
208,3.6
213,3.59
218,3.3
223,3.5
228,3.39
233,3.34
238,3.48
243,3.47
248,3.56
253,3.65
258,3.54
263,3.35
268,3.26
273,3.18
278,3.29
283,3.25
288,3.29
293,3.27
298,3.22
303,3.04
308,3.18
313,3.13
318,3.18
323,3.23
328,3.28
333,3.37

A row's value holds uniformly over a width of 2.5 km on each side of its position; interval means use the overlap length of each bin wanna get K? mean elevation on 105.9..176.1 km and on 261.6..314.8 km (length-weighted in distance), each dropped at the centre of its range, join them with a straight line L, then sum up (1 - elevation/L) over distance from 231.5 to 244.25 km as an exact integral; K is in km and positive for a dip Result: 0.03 km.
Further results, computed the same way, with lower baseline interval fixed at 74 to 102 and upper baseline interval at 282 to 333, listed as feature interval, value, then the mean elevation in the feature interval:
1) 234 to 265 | -1.92 km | 3.5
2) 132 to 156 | -2.16 km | 3.76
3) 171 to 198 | -3.81 km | 3.87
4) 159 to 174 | -3.93 km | 4.32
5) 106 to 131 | -1.22 km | 3.66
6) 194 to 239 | -2.70 km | 3.55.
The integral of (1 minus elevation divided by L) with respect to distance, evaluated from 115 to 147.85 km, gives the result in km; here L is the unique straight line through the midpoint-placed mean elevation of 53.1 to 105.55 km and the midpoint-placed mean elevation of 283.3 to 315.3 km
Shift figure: -2.87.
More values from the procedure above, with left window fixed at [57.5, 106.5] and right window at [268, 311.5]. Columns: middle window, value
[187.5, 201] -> -1.7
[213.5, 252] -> -1.7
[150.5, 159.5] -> -1.0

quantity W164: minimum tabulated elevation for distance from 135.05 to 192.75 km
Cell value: 3.69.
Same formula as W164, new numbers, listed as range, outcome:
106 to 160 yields 3.48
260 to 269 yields 3.26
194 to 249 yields 3.3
